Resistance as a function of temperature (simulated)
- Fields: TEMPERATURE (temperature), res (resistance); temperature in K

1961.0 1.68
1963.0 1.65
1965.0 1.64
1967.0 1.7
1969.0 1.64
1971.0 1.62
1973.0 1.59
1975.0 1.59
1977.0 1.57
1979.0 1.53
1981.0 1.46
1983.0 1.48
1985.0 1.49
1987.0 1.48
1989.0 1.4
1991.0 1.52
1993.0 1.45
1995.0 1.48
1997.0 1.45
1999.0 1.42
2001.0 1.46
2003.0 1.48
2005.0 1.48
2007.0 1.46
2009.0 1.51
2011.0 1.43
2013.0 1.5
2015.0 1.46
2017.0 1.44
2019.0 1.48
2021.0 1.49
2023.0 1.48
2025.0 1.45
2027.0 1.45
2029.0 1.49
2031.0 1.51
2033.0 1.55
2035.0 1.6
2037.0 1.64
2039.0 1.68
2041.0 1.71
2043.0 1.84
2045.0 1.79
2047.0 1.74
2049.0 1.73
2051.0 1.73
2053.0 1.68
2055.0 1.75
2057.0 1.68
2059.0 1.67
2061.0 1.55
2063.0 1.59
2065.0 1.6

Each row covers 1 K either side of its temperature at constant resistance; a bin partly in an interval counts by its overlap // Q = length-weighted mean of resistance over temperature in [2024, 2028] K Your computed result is 1.45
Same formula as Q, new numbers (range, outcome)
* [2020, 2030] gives 1.47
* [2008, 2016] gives 1.48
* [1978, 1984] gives 1.49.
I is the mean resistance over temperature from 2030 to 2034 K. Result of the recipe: 1.53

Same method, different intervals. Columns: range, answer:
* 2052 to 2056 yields 1.71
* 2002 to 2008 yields 1.47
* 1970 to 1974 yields 1.6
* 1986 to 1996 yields 1.47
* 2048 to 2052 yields 1.73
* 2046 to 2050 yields 1.73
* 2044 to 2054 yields 1.73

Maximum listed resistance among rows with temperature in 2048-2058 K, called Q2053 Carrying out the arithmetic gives 1.75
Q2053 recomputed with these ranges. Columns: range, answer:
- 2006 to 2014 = 1.51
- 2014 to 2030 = 1.49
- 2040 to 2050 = 1.84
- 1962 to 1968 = 1.7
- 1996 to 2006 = 1.48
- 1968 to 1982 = 1.64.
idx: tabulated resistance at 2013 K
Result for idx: 1.5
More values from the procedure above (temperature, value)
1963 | 1.65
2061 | 1.55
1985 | 1.49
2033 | 1.55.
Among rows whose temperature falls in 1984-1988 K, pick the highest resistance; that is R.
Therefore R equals 1.49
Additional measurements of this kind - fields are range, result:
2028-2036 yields 1.6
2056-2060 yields 1.68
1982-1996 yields 1.52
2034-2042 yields 1.71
